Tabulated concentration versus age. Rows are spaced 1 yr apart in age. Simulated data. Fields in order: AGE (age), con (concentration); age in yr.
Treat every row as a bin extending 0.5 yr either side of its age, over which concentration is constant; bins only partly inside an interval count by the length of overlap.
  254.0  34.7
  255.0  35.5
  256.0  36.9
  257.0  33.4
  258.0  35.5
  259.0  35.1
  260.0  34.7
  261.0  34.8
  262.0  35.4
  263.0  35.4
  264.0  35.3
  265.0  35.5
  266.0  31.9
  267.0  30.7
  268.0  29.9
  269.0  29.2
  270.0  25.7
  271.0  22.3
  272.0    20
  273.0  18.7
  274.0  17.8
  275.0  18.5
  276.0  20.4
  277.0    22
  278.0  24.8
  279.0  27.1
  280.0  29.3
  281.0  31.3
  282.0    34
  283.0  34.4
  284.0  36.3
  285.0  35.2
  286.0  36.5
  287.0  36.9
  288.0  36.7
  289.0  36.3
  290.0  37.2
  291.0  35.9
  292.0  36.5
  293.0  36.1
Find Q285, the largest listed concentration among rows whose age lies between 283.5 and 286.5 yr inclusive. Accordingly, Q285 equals 36.5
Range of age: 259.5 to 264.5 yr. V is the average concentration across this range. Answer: 35.1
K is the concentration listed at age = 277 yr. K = 22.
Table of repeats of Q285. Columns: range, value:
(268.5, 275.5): 29.2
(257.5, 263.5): 35.5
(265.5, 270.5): 31.9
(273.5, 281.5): 31.3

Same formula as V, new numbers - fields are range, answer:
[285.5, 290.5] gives 36.7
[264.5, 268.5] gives 32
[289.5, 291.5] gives 36.5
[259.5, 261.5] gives 34.8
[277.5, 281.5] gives 28.1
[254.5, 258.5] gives 35.3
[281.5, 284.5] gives 34.9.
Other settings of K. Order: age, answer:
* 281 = 31.3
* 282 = 34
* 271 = 22.3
